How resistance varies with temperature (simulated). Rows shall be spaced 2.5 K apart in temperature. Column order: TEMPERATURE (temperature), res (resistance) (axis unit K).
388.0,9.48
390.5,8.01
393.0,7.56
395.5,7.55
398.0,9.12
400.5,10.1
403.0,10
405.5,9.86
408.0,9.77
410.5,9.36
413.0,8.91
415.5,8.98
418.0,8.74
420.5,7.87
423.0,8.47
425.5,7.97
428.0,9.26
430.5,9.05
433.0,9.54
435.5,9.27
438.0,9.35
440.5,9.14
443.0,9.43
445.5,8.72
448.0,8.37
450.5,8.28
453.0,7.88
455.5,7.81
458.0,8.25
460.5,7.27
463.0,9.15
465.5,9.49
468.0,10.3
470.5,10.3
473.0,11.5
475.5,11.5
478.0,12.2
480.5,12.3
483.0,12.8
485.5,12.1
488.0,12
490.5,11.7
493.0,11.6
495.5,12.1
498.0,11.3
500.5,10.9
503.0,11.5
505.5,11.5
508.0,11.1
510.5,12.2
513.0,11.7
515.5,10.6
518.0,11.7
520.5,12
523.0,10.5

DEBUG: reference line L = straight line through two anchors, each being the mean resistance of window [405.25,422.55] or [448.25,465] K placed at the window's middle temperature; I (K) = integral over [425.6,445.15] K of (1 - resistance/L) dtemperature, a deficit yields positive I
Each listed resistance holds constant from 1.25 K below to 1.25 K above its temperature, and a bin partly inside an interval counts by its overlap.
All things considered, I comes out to -1.4 K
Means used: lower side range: 9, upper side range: 8.18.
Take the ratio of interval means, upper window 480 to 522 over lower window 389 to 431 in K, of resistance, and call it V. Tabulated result 1.3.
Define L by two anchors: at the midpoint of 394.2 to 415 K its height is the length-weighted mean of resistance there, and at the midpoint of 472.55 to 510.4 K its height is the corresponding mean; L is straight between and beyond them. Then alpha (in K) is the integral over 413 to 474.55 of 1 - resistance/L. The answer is 8.7 K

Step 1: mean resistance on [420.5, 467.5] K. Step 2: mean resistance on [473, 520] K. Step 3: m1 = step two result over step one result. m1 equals 1.34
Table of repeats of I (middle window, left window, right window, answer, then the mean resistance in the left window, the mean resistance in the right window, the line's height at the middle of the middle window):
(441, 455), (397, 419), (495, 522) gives 2.3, 9.44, 11.5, 10.3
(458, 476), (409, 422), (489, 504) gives 1.4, 8.79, 11.5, 10.5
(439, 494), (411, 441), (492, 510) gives 1.3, 8.88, 11.5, 10.3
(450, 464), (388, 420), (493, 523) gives 3.0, 8.99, 11.5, 10.3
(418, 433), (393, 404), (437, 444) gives 0.9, 8.99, 9.3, 9.19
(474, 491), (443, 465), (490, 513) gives -3.1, 8.33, 11.5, 10.3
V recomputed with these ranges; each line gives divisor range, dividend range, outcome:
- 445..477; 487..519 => 1.26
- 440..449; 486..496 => 1.33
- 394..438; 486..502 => 1.28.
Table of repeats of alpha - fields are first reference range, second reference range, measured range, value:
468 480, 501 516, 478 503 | -1.1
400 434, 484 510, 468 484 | -1.0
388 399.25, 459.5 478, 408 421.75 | -0.2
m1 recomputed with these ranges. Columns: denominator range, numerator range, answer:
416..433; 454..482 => 1.16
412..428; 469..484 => 1.37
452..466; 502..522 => 1.40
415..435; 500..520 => 1.31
